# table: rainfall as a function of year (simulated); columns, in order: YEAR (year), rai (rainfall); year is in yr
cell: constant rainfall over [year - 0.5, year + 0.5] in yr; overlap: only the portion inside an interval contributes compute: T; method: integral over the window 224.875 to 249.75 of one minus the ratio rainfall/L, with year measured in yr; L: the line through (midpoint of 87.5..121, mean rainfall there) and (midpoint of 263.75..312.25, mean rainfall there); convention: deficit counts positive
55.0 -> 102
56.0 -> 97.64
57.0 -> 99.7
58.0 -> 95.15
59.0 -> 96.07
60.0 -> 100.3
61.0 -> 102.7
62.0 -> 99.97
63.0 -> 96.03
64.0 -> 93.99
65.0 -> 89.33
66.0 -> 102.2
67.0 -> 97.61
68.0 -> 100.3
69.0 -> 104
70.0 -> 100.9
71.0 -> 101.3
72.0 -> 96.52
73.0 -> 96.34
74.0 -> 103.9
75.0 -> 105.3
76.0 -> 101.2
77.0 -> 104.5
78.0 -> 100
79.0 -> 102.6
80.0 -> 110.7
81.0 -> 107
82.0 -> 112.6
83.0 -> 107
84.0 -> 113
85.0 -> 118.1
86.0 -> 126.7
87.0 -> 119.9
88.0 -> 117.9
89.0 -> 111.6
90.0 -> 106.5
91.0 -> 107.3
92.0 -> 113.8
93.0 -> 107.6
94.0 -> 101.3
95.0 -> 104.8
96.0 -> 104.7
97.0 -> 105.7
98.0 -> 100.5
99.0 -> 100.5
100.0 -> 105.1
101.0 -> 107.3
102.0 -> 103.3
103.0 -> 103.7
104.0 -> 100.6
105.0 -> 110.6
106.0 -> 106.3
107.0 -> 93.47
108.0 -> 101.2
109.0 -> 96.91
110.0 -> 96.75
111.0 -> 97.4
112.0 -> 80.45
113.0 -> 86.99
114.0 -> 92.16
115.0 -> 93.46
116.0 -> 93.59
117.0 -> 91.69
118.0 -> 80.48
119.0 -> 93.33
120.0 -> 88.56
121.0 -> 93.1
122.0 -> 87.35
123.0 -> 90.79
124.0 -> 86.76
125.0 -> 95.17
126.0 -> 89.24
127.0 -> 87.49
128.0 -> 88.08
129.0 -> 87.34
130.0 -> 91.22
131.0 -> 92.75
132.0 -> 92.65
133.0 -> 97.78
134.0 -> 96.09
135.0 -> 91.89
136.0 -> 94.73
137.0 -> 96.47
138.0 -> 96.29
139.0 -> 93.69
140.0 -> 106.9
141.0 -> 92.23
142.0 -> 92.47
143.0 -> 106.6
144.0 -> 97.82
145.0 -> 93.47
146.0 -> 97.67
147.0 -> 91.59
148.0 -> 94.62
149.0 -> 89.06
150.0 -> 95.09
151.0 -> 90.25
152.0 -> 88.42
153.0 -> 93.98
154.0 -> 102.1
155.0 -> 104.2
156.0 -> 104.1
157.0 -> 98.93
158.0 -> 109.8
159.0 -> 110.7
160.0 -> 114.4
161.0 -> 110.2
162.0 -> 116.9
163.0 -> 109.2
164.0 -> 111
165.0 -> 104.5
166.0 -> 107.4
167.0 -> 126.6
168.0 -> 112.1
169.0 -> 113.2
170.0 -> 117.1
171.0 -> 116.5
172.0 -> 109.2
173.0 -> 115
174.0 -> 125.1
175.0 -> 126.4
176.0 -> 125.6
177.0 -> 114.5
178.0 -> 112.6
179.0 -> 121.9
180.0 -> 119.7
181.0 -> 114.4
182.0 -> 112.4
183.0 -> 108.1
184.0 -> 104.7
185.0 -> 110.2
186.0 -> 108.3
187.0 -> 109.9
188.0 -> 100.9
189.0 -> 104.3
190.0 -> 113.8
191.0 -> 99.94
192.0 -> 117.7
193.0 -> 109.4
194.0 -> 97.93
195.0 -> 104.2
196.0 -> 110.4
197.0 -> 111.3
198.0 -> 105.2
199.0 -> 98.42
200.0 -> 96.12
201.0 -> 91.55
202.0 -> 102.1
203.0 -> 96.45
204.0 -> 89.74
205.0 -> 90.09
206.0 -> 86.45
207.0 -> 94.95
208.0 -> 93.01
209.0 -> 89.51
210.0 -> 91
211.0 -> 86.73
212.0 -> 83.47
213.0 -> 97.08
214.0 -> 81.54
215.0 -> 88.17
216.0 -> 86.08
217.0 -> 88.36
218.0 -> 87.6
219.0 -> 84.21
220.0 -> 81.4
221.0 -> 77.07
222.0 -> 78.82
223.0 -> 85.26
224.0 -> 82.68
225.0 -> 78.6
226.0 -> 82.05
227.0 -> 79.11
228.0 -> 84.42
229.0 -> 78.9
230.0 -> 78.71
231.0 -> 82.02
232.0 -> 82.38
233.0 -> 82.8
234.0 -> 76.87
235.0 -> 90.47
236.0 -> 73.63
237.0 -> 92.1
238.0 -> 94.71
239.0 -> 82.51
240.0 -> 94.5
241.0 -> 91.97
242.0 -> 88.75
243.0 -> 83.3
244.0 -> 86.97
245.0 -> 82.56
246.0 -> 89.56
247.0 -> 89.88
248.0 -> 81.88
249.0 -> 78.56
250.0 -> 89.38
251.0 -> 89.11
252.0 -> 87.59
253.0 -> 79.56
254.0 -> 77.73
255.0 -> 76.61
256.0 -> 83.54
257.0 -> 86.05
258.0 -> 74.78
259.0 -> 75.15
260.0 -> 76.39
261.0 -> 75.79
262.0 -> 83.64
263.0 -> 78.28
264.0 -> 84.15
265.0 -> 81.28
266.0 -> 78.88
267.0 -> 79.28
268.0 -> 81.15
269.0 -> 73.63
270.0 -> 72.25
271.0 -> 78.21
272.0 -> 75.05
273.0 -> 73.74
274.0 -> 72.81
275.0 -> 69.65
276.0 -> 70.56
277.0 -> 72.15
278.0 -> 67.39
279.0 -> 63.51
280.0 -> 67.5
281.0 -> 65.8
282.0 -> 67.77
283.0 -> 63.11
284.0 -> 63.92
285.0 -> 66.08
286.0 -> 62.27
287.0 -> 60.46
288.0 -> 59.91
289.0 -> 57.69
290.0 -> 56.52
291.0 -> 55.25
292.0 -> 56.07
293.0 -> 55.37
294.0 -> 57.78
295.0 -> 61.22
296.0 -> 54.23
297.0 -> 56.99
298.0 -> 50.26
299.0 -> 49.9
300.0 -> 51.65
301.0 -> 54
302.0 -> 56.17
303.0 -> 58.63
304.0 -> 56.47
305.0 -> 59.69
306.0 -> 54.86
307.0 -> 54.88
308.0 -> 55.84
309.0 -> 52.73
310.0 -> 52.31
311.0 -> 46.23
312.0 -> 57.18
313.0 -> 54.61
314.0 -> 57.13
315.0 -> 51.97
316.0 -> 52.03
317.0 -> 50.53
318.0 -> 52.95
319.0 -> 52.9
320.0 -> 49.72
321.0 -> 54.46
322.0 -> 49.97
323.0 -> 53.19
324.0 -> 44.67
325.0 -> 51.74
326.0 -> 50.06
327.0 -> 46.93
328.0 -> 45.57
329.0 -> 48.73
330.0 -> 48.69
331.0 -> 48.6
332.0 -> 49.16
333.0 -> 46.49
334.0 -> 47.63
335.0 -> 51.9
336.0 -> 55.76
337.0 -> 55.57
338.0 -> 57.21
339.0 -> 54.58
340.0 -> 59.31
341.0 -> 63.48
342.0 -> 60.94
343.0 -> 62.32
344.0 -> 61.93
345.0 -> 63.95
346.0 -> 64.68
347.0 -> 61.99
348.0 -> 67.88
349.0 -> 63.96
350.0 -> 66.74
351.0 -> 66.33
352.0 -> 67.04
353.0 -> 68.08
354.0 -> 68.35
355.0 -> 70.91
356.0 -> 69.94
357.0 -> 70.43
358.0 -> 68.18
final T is -3.8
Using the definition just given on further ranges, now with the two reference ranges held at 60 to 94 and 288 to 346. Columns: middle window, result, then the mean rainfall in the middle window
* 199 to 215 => -2.9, 91.4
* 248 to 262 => -2.8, 80.9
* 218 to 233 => -1.6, 81.4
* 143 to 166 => -3.3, 102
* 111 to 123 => 0.9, 89.6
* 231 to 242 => -2.3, 86.1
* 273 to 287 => -1.1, 67.1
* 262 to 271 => -1.9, 78.9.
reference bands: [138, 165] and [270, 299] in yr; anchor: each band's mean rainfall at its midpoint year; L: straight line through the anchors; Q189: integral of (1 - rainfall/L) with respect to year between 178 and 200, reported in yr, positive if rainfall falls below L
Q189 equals -4.5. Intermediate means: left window 101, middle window 109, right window 63.5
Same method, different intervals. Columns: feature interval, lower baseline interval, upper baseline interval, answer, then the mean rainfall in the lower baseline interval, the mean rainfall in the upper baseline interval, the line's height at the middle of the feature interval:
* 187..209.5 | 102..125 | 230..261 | -3.30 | 94.1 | 83.8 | 87.5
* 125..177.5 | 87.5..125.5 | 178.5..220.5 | -1.78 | 98.9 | 99.3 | 99.1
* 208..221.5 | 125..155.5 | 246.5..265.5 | -0.07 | 94.4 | 81.5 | 86.1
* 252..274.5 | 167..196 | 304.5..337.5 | -0.43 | 113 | 51.7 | 76.9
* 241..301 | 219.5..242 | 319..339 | -1.47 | 83.3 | 50.5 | 69.9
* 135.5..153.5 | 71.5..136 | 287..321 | -0.86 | 99.9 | 54.7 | 90.7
